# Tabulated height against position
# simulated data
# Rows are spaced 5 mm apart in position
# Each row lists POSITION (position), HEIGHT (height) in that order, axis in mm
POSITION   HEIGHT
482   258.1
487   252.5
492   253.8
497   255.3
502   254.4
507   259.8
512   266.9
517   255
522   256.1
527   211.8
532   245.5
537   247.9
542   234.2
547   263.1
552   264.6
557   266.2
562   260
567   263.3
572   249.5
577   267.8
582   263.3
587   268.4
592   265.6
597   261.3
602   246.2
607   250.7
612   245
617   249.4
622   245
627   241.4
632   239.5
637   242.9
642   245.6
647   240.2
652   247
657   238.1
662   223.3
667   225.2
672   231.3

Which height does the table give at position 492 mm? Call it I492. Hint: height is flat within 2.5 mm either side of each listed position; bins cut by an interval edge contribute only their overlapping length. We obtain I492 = 253.8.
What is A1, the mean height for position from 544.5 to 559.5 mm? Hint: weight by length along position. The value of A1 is 265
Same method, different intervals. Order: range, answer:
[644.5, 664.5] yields 237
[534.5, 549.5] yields 248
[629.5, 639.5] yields 241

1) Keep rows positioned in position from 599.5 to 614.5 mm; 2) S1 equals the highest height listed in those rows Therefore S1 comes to 250.7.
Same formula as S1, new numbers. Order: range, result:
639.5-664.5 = 247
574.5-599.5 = 268.4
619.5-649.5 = 245.6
